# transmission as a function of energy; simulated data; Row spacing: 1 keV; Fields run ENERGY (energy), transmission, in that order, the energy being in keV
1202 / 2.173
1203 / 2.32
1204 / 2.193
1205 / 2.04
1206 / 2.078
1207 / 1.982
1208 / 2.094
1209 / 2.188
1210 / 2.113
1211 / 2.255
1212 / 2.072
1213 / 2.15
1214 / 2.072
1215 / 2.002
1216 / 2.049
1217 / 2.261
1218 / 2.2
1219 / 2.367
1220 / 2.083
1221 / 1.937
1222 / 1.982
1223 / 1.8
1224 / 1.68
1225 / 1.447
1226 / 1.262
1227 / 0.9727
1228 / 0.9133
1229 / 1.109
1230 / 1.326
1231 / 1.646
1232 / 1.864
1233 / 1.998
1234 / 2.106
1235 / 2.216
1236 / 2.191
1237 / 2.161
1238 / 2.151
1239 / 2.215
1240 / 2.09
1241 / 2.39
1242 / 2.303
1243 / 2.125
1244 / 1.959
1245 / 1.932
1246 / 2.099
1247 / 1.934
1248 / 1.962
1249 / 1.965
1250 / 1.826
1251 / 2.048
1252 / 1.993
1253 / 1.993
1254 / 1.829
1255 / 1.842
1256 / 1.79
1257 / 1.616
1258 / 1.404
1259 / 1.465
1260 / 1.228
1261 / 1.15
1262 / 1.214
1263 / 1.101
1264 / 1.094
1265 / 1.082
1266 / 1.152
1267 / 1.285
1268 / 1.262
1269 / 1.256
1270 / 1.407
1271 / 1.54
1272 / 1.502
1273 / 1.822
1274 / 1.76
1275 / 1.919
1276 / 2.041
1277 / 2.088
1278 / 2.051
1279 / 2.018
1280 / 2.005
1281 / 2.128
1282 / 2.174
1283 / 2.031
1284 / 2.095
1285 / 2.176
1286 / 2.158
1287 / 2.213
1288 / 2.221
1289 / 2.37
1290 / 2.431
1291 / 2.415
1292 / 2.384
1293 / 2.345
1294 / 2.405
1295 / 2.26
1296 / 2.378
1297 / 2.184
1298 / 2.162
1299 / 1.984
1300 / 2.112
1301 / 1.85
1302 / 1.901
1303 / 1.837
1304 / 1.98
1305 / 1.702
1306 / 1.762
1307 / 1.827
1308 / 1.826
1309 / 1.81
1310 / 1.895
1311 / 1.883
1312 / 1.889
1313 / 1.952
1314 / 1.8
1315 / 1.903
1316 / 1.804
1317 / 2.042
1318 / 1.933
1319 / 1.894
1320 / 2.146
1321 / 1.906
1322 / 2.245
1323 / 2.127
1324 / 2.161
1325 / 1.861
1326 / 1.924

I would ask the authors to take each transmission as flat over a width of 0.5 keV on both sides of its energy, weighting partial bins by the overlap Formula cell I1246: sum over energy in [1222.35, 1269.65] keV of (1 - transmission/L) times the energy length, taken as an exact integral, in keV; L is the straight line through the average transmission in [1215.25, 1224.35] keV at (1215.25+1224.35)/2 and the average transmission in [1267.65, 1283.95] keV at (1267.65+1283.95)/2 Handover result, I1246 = 6.19 keV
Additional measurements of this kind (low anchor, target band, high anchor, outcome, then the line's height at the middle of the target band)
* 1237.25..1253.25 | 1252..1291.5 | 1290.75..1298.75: 7.98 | 2.19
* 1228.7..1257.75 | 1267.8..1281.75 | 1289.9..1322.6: 1.40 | 1.99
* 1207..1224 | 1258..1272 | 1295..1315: 5.18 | 2.01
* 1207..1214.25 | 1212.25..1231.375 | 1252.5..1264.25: 2.25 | 1.98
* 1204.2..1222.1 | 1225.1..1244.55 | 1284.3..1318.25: 2.43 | 2.1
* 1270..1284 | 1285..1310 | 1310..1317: -2.66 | 1.9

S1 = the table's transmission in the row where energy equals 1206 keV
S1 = 2.078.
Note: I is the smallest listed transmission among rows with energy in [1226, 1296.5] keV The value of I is 0.9133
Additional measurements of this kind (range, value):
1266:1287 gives 1.152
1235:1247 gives 1.932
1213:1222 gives 1.937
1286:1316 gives 1.702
